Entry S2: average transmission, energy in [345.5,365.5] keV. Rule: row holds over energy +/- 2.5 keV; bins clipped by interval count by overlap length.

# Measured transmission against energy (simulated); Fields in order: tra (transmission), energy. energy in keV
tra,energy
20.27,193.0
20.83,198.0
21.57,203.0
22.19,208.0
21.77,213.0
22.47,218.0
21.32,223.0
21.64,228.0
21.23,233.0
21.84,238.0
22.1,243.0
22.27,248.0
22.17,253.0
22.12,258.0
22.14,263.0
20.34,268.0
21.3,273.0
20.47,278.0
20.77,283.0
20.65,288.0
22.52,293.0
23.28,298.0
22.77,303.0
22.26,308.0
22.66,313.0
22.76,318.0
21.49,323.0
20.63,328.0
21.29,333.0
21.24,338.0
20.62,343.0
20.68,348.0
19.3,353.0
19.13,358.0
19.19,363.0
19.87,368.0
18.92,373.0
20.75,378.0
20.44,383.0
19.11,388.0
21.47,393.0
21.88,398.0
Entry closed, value 19.6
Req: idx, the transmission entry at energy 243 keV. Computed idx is 22.1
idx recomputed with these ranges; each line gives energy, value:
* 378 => 20.75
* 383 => 20.44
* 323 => 21.49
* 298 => 23.28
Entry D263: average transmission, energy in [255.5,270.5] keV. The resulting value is 21.5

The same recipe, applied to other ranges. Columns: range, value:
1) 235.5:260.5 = 22.1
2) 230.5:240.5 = 21.5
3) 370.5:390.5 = 19.8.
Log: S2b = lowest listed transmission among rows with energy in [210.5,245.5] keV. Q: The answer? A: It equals 21.23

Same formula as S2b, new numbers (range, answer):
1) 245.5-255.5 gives 22.17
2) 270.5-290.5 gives 20.47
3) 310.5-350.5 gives 20.62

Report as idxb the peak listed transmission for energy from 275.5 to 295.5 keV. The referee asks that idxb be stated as 22.52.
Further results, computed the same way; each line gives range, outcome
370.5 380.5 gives 20.75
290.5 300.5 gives 23.28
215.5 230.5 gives 22.47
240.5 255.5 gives 22.27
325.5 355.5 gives 21.29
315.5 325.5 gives 22.76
